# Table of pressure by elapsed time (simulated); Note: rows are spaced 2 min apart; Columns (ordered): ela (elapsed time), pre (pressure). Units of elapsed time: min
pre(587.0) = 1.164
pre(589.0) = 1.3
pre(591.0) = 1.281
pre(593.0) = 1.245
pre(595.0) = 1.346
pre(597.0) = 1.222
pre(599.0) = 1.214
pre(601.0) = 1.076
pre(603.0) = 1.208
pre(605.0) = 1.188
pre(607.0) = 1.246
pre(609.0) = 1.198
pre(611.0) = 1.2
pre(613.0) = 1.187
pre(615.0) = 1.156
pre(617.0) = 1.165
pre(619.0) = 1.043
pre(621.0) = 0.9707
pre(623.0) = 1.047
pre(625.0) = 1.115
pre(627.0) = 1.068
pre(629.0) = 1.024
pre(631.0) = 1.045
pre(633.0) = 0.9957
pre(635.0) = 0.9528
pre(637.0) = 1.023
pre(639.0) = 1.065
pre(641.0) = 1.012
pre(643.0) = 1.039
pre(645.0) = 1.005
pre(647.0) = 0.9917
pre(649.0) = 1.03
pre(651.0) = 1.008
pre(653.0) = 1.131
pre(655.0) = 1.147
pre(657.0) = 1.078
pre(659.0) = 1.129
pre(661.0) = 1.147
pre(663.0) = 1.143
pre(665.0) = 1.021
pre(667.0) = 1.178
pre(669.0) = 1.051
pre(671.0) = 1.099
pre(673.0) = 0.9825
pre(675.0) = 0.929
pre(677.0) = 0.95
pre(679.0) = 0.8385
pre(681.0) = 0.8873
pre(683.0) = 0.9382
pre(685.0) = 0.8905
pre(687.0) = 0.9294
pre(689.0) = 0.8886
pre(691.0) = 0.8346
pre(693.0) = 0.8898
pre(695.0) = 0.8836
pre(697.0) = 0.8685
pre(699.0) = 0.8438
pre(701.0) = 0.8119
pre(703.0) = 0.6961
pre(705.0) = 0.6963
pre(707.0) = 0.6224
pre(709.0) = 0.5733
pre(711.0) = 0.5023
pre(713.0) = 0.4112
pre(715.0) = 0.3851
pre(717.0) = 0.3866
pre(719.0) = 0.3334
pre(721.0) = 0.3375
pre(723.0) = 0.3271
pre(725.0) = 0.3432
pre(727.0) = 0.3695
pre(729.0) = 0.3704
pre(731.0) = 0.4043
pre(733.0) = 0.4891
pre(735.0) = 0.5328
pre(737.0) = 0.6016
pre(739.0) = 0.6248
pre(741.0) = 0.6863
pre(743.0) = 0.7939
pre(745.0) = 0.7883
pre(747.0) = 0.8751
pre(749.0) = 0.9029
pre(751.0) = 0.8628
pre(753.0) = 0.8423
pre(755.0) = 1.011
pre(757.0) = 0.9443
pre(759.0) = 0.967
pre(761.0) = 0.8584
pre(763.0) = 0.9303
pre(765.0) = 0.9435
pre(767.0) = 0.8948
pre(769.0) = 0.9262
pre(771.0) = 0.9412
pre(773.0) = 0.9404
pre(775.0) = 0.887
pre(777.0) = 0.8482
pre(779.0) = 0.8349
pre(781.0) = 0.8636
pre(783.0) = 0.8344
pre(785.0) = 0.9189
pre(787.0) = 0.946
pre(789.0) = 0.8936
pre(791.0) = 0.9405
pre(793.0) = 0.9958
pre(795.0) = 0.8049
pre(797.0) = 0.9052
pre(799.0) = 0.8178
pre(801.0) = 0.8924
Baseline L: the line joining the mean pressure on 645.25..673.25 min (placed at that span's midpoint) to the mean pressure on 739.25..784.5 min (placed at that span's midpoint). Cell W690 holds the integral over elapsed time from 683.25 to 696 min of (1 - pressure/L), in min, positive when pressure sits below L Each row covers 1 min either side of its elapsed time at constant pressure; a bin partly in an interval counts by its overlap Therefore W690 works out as 1.65 min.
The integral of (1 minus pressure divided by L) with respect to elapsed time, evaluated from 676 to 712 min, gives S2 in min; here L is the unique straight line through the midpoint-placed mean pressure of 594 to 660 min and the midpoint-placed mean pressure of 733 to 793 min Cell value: 6.3 min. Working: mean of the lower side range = 1.1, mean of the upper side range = 0.853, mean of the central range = 0.808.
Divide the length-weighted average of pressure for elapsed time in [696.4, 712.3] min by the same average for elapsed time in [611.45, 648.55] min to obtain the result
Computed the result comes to 0.66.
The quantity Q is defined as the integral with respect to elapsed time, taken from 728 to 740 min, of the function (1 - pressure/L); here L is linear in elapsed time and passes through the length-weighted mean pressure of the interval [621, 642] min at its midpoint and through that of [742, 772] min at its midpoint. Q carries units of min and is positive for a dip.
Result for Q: 5.4 min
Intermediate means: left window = 1.03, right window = 0.899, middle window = 0.504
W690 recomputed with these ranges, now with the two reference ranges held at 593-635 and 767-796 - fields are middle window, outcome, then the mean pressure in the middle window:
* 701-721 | 9.6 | 0.518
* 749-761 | 0.2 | 0.918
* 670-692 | 2.4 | 0.924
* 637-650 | 0.8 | 1.02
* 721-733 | 7.4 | 0.371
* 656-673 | -0.6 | 1.1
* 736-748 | 2.8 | 0.728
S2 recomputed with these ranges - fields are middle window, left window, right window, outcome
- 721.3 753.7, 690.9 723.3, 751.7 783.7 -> 7.0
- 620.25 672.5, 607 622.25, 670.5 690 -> -1.3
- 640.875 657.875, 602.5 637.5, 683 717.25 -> -1.6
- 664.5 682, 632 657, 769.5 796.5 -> 0.3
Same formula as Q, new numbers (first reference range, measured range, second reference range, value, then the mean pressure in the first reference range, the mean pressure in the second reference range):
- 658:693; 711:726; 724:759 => 8.0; 0.988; 0.681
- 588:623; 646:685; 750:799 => 2.0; 1.19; 0.904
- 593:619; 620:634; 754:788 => 1.5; 1.2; 0.911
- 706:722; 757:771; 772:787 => -2.7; 0.444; 0.88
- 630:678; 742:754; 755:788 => 1.2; 1.05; 0.908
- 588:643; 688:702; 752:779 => 2.2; 1.13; 0.915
